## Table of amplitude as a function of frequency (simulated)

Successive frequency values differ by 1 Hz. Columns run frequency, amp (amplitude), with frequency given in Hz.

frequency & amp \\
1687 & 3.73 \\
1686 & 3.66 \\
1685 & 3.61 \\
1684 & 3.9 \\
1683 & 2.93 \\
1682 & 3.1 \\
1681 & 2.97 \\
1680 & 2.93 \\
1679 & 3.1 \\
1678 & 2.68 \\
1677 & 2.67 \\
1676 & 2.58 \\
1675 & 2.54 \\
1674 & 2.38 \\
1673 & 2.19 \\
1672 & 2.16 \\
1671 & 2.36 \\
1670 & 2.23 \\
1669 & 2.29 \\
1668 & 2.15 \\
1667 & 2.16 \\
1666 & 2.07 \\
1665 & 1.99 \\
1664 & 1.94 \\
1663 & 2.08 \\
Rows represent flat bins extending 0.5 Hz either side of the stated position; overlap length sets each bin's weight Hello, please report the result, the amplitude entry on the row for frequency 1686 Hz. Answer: 3.66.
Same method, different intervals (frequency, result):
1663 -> 2.08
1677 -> 2.67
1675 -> 2.54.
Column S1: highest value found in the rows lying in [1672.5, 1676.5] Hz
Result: 2.58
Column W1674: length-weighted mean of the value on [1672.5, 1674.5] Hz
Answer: 2.29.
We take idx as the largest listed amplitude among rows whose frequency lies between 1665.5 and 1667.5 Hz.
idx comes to 2.16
